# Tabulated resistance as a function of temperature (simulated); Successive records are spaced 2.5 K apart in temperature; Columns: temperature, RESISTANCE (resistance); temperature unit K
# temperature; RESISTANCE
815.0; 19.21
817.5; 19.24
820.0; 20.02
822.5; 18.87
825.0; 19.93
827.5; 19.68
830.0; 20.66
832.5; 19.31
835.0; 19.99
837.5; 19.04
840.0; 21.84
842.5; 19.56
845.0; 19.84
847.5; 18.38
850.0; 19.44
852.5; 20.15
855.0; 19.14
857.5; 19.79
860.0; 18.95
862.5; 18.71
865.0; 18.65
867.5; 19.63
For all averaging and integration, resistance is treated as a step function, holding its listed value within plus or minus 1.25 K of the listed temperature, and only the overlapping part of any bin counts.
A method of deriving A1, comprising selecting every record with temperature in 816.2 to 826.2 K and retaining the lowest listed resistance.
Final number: 18.87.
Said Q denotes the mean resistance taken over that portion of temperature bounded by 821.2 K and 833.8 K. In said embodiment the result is 19.7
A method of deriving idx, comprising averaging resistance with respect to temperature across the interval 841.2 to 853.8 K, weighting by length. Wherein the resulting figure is 19.5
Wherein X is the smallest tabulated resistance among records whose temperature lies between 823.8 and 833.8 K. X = 19.31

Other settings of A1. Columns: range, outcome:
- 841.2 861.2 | 18.38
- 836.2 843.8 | 19.04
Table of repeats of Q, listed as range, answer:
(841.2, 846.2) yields 19.7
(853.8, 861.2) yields 19.3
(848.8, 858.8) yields 19.6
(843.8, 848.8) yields 19.1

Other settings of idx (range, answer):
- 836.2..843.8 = 20.1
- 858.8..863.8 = 18.8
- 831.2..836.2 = 19.7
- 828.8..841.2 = 20.2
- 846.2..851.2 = 18.9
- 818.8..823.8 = 19.4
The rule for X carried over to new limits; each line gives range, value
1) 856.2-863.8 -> 18.71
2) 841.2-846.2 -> 19.56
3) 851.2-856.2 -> 19.14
